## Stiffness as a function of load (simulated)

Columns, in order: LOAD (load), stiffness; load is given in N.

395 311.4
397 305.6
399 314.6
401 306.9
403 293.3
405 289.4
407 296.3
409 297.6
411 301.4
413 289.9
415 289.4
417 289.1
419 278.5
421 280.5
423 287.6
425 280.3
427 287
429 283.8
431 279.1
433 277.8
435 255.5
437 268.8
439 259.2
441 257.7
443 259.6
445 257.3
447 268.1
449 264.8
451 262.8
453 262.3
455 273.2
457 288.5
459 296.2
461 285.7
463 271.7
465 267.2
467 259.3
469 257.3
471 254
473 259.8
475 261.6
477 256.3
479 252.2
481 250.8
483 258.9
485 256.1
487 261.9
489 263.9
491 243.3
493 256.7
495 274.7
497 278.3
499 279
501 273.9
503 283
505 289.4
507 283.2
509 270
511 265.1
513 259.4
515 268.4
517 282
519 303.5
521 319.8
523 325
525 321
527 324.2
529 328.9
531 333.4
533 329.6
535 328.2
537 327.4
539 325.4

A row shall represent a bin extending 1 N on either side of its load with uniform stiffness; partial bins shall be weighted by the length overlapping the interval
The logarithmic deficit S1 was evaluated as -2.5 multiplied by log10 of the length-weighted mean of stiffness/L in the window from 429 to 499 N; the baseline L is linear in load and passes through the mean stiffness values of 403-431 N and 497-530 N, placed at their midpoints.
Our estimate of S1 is 0.10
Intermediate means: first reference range 288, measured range 265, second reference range 292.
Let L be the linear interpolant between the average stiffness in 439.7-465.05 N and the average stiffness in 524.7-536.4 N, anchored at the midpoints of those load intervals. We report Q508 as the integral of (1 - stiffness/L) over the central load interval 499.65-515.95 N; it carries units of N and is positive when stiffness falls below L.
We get 1.9 N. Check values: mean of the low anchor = 270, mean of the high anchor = 328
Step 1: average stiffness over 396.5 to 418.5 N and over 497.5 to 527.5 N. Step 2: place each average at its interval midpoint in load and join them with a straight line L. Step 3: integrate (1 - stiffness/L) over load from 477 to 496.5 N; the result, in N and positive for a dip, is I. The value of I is 2.2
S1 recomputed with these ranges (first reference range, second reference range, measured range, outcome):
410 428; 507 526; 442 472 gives 0.08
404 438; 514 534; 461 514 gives 0.15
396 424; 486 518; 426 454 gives 0.08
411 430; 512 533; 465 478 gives 0.15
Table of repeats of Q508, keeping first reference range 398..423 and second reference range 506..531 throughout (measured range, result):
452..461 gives 0.44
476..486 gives 1.39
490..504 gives 1.26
